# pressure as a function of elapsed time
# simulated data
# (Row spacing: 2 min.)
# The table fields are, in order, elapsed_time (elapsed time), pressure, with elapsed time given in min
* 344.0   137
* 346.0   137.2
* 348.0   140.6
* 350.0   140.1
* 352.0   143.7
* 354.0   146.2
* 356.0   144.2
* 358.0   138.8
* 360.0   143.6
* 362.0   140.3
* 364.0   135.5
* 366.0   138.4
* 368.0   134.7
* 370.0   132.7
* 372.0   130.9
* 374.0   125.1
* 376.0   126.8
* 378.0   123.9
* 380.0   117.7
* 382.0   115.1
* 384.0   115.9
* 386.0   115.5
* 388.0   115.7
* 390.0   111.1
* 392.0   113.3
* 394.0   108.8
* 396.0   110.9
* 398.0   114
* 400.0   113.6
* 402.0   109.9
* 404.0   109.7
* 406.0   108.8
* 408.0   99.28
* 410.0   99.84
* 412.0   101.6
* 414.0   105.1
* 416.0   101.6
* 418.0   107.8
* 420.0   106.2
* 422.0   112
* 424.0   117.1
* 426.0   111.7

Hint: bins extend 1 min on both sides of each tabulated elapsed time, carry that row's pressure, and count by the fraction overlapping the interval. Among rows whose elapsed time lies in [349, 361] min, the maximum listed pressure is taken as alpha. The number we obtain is 146.2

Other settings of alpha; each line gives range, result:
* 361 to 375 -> 140.3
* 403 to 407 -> 109.7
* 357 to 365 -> 143.6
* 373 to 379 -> 126.8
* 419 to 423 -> 112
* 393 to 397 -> 110.9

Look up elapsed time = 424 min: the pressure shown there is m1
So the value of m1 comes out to 117.1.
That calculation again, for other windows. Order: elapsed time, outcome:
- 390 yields 111.1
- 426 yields 111.7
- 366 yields 138.4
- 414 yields 105.1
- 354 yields 146.2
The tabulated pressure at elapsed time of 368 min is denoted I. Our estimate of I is 134.7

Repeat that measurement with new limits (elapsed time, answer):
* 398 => 114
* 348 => 140.6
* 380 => 117.7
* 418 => 107.8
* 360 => 143.6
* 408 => 99.28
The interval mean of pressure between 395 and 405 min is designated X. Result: 112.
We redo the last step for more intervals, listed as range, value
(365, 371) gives 135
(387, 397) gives 112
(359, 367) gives 139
